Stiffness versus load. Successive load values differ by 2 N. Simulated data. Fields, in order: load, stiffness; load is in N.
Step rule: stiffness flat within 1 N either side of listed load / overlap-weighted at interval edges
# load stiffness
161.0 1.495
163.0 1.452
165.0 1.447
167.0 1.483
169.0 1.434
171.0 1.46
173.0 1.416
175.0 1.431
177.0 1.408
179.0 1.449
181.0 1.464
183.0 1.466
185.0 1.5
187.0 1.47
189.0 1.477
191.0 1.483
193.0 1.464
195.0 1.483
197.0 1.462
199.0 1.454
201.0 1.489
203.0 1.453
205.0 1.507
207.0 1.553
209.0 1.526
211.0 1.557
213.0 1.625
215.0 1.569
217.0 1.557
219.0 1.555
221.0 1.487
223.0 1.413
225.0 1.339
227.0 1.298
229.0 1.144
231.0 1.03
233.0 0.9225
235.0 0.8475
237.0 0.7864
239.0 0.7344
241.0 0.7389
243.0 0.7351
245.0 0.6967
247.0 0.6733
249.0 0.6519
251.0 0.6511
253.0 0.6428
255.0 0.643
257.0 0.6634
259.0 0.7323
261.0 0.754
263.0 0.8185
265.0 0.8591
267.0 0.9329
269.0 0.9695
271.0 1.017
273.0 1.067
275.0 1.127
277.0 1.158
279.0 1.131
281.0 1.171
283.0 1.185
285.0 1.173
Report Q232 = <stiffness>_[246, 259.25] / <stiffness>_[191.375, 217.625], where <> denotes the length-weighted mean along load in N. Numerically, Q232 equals 0.4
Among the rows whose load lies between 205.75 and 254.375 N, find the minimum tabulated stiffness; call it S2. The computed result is 0.6428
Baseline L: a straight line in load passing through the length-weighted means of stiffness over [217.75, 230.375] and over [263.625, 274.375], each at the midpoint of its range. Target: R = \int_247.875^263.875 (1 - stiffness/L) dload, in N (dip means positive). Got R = 5.7 N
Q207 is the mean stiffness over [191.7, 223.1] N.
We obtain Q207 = 1.51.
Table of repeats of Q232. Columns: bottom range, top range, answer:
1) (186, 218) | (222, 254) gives 0.59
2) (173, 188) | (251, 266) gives 0.50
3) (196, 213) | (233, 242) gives 0.53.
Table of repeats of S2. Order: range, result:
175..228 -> 1.298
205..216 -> 1.507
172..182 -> 1.408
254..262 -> 0.643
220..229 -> 1.144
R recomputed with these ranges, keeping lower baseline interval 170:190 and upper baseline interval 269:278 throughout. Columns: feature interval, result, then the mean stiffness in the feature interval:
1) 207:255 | 6.5 N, 1.09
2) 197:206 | -0.7 N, 1.47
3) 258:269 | 2.8 N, 0.833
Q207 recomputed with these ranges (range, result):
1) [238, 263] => 0.698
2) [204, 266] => 1.06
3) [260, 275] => 0.931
